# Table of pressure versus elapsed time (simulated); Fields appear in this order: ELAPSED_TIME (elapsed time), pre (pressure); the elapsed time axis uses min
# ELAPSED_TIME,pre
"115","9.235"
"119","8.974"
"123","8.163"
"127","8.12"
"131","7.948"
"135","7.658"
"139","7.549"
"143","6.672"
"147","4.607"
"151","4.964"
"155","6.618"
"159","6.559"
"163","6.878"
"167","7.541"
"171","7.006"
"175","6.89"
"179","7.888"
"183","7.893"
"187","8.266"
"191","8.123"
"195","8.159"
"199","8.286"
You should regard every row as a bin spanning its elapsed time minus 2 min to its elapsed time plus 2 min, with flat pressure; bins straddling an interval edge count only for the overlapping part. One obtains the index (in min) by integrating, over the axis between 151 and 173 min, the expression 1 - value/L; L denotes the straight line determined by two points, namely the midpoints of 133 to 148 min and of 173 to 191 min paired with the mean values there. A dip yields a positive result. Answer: 1.7 min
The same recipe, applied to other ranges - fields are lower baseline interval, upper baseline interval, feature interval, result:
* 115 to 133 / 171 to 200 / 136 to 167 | 6.7 min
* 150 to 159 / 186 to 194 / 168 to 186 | -0.2 min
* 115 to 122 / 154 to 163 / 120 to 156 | 4.0 min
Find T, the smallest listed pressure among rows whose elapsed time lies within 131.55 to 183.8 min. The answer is 4.607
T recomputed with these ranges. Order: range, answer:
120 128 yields 8.12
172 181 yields 6.89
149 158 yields 4.964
